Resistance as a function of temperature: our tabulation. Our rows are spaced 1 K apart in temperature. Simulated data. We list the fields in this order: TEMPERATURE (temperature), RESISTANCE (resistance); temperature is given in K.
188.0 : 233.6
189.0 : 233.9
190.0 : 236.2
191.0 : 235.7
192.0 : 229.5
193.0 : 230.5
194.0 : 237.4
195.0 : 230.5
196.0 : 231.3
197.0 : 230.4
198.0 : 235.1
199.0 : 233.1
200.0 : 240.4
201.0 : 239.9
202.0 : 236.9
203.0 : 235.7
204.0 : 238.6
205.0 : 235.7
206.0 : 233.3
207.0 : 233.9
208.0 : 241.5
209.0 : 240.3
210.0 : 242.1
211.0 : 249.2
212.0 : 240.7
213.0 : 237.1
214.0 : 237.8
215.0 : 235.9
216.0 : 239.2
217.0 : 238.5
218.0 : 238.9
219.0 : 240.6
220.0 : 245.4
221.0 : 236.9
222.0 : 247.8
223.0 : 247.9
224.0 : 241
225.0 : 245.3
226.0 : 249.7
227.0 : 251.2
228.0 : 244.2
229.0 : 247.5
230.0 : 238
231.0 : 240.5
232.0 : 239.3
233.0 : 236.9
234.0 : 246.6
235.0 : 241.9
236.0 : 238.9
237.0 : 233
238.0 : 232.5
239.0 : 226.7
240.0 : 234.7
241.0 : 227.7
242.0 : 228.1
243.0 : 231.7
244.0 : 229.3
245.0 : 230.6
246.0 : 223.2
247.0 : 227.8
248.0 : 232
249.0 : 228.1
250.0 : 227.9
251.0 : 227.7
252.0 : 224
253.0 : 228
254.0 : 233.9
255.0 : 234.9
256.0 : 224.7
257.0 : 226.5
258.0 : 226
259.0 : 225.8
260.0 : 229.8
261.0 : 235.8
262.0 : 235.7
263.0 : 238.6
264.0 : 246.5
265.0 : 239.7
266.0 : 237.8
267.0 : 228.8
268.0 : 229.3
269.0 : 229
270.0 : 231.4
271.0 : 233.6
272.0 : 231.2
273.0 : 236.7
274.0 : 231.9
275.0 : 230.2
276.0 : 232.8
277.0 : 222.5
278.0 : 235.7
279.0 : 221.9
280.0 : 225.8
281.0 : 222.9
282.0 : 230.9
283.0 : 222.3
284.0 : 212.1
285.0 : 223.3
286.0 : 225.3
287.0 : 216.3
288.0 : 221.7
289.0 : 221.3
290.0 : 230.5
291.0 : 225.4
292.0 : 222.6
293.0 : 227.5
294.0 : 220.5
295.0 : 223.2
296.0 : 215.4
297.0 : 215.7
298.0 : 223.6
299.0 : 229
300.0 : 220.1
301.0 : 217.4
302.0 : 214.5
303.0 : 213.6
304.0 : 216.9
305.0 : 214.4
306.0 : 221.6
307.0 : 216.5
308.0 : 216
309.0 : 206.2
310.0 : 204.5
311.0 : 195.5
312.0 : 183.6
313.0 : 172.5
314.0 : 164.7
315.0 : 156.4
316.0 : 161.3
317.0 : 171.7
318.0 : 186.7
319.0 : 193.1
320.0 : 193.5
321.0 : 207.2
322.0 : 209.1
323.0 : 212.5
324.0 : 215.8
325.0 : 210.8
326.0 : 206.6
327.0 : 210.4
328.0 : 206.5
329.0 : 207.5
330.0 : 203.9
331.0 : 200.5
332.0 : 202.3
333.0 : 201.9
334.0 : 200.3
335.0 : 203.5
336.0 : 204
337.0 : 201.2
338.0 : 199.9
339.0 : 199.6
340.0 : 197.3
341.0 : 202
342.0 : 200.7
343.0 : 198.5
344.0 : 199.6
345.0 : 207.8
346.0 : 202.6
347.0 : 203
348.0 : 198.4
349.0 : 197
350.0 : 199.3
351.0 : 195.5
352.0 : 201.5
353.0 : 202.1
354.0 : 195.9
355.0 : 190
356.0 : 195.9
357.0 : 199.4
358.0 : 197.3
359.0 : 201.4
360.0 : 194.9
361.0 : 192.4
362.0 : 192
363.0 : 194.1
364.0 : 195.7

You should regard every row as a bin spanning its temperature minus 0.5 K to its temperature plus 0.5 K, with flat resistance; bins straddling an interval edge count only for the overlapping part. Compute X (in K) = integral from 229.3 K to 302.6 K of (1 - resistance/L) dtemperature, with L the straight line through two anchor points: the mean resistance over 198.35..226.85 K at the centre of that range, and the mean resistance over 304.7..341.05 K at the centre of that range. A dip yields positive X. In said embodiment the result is -3.0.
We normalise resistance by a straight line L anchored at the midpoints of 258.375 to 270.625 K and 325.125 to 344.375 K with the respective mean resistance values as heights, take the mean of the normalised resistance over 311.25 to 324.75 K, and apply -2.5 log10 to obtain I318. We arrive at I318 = 0.12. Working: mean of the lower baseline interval 234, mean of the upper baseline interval 203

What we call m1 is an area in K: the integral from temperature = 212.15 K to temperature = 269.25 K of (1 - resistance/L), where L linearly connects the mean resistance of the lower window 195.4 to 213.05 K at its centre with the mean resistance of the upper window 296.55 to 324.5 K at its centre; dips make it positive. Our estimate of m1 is -2.6 K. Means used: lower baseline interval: 237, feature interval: 236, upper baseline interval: 202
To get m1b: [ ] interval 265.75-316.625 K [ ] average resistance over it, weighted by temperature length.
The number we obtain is 217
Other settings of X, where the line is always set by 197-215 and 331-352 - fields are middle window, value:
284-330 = 0.5 K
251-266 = -0.6 K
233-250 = -0.3 K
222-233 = -0.6 K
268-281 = -0.6 K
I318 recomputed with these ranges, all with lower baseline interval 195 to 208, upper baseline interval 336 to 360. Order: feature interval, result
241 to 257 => -0.024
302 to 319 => 0.077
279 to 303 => -0.042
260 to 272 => -0.073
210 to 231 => -0.054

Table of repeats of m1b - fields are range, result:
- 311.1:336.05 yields 195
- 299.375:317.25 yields 199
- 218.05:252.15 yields 237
